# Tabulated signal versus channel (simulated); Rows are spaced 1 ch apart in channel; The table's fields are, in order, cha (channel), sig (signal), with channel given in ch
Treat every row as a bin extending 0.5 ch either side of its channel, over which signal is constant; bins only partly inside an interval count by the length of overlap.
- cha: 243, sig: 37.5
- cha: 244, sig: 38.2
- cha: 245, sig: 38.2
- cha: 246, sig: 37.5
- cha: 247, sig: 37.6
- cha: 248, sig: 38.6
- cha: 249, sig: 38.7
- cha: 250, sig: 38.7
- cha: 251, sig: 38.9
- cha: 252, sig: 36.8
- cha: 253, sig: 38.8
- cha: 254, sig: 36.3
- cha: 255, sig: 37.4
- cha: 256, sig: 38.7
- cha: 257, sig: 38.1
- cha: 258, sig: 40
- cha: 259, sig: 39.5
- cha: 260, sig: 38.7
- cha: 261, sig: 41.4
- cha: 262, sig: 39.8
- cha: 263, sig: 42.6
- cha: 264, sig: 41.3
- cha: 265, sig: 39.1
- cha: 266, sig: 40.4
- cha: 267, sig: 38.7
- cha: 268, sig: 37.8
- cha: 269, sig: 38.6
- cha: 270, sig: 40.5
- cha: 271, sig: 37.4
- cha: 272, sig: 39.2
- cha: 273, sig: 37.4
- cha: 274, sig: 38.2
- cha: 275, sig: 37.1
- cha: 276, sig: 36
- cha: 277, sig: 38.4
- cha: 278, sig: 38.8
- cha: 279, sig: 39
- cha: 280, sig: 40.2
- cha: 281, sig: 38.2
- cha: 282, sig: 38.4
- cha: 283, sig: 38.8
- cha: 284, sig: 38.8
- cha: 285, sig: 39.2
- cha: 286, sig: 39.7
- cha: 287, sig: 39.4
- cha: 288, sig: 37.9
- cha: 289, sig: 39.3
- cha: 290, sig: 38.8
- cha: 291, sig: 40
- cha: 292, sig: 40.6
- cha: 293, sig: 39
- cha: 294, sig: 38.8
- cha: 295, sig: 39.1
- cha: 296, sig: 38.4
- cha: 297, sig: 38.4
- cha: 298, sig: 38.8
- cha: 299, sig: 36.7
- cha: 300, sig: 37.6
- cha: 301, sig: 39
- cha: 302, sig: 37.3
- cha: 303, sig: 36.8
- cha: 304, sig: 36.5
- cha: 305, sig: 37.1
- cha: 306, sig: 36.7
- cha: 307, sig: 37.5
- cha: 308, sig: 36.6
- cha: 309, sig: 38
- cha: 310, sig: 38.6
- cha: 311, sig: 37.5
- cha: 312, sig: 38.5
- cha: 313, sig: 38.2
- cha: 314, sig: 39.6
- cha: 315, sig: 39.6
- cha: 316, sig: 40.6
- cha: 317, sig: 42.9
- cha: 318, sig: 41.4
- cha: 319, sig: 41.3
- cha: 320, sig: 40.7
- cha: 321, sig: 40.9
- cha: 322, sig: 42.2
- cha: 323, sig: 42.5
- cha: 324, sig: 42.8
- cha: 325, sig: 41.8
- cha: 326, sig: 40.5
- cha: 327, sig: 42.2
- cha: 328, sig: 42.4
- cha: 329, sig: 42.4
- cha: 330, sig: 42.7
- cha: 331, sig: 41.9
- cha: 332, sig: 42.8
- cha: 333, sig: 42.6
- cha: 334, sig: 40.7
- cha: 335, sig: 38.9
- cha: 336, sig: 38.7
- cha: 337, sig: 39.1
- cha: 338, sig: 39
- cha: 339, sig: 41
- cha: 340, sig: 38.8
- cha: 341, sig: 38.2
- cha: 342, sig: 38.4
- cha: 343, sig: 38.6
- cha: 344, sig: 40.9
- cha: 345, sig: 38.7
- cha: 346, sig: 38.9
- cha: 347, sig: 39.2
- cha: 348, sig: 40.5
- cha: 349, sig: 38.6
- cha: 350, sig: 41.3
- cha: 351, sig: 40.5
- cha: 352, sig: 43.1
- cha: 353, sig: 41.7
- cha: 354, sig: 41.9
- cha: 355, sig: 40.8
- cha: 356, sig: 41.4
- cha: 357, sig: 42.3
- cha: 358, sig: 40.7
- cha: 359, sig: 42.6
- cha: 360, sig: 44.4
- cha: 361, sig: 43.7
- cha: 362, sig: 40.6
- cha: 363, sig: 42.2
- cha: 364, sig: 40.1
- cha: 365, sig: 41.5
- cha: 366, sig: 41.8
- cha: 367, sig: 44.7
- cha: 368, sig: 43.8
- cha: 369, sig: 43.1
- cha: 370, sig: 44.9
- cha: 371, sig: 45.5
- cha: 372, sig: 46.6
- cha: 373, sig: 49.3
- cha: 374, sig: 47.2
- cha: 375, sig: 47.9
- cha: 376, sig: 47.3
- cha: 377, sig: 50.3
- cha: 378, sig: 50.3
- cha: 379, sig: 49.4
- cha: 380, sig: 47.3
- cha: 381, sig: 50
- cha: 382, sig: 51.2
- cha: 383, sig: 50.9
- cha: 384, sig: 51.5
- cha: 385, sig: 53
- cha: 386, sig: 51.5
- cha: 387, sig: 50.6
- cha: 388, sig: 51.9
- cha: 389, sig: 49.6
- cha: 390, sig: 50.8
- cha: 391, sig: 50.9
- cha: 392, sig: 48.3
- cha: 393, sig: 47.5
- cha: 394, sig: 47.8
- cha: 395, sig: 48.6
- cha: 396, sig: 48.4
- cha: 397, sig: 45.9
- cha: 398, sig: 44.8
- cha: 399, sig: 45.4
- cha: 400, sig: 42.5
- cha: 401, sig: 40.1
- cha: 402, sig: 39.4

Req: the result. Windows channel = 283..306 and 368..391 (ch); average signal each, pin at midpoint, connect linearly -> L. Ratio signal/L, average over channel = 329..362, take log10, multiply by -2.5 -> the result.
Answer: 0.10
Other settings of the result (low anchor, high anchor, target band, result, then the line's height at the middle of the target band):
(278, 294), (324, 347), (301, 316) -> 0.05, 39.7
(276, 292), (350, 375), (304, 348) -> 0.03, 41.2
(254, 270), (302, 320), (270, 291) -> 0.02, 39.1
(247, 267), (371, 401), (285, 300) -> 0.08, 41.7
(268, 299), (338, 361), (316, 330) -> -0.05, 39.8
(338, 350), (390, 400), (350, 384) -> -0.05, 43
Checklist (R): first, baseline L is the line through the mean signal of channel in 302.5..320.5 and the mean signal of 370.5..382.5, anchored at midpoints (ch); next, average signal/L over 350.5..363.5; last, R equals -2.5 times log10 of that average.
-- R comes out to 0.09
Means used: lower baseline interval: 38.8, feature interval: 42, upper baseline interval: 48.5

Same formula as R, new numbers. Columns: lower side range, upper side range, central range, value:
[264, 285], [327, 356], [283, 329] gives 0.00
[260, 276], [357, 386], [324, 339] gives 0.06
